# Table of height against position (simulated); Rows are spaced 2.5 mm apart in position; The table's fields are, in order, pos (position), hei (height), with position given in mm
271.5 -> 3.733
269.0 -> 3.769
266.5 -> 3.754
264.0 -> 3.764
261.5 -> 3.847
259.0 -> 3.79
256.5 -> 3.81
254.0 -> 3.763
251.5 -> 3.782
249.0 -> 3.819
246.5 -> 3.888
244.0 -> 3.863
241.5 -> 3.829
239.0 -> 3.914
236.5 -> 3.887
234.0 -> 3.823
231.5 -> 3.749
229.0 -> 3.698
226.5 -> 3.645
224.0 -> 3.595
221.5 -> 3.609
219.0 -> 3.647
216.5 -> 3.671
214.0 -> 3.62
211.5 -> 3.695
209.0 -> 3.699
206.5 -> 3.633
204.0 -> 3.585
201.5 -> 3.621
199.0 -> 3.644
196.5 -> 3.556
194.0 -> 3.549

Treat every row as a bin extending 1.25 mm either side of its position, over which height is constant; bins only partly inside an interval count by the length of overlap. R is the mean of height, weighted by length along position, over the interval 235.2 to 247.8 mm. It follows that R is 3.88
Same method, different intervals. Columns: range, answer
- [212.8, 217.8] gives 3.65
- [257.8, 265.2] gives 3.8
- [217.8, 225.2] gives 3.62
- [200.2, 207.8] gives 3.61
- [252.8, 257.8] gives 3.79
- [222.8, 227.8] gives 3.62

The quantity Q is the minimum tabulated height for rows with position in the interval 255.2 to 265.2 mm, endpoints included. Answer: 3.764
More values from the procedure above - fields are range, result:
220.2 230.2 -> 3.595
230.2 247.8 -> 3.749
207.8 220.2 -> 3.62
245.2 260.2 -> 3.763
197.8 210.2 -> 3.585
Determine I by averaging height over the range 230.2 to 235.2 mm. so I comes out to 3.78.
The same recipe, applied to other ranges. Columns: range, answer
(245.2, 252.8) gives 3.83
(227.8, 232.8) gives 3.72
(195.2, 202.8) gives 3.61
